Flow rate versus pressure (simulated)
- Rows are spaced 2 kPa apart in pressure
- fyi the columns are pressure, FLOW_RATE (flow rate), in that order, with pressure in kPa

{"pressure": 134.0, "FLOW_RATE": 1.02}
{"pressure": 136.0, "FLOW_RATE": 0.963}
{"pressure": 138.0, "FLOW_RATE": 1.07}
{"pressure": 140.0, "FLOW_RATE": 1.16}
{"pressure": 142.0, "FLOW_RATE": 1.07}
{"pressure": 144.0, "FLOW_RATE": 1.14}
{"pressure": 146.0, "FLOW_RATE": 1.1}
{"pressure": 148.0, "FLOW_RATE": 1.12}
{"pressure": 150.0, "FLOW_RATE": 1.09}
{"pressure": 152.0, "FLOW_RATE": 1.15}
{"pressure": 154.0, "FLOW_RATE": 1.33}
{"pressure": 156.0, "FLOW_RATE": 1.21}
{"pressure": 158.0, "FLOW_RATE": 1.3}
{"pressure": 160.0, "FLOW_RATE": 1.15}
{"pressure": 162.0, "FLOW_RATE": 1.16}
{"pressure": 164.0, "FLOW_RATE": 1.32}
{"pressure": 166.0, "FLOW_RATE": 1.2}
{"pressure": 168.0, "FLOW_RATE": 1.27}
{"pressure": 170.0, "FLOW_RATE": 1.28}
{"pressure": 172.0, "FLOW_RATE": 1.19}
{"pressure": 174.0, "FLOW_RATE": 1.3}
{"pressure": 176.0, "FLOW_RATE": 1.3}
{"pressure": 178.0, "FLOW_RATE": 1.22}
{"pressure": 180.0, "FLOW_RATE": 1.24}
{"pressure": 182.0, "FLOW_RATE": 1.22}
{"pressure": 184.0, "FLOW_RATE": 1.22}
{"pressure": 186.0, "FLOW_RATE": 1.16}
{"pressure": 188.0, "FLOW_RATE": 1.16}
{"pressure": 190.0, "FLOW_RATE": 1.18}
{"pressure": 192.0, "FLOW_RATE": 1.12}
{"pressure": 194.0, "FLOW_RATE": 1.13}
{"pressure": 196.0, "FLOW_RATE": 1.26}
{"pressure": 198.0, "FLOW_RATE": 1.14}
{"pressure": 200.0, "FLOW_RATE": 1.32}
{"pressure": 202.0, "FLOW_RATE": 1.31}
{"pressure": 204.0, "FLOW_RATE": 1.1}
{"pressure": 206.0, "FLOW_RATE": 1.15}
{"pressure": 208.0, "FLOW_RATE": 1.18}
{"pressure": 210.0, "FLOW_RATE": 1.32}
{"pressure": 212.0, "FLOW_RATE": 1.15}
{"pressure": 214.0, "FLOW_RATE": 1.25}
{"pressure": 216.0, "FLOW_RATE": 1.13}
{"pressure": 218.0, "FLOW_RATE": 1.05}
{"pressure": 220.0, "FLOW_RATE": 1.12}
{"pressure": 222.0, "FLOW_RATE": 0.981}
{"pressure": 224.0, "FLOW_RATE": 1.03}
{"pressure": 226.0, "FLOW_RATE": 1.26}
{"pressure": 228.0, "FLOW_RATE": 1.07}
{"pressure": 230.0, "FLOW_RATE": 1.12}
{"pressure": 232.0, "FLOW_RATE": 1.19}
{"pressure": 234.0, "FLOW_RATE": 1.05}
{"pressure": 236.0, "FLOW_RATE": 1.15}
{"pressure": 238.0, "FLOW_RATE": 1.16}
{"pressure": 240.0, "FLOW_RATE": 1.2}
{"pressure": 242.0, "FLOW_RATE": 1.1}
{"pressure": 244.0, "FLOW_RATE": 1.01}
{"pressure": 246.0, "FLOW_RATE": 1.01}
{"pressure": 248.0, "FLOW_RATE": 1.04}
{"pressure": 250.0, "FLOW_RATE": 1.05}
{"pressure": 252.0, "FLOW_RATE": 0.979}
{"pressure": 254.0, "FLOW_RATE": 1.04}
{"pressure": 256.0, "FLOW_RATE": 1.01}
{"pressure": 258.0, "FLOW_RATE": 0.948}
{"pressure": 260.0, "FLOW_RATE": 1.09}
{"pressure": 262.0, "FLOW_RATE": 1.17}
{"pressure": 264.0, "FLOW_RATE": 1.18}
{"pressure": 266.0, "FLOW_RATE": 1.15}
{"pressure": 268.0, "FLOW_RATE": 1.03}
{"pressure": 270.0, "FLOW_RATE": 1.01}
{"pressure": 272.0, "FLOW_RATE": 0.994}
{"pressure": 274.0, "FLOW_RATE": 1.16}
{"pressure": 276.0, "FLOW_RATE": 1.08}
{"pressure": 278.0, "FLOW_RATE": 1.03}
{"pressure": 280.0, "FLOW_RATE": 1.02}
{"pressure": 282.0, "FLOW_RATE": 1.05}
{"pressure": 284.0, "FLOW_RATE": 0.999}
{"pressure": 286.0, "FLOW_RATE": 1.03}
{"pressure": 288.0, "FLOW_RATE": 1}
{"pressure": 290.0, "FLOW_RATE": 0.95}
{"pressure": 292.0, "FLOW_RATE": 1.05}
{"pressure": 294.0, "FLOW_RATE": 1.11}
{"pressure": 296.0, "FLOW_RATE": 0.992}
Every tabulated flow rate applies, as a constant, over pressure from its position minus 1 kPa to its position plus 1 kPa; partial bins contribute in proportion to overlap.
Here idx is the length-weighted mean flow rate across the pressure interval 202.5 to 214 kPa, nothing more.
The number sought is 1.19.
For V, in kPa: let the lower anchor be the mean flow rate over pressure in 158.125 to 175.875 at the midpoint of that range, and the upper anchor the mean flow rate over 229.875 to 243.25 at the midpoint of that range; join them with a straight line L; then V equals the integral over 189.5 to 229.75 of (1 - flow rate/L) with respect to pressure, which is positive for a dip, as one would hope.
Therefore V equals 0.5 kPa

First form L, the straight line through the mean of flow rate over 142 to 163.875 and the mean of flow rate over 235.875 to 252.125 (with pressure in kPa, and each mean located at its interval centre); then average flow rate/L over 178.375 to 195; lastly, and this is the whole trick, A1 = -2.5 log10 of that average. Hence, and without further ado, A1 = -0.04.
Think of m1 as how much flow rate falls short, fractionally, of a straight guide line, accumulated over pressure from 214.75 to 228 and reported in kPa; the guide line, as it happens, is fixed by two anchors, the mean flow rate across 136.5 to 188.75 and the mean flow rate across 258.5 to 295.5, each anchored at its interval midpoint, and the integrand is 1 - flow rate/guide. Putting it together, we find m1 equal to 0.3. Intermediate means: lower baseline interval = 1.2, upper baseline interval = 1.06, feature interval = 1.1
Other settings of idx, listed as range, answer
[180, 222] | 1.18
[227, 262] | 1.07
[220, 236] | 1.1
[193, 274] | 1.12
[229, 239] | 1.13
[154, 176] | 1.25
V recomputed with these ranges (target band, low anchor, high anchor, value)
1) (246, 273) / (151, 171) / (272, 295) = 0.70 kPa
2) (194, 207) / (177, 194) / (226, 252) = -0.51 kPa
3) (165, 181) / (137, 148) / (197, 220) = -1.46 kPa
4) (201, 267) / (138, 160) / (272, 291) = -2.07 kPa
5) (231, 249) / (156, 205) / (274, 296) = 0.22 kPa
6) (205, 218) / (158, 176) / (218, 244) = -0.38 kPa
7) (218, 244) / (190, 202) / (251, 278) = 0.43 kPa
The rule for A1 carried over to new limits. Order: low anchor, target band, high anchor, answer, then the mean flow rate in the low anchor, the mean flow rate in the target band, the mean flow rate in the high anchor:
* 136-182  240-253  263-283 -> 0.056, 1.19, 1.04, 1.07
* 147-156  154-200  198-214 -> -0.023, 1.18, 1.22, 1.22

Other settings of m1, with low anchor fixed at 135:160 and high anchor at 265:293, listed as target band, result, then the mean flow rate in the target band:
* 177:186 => -0.8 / 1.22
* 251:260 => 0.5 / 1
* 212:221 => -0.4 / 1.14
